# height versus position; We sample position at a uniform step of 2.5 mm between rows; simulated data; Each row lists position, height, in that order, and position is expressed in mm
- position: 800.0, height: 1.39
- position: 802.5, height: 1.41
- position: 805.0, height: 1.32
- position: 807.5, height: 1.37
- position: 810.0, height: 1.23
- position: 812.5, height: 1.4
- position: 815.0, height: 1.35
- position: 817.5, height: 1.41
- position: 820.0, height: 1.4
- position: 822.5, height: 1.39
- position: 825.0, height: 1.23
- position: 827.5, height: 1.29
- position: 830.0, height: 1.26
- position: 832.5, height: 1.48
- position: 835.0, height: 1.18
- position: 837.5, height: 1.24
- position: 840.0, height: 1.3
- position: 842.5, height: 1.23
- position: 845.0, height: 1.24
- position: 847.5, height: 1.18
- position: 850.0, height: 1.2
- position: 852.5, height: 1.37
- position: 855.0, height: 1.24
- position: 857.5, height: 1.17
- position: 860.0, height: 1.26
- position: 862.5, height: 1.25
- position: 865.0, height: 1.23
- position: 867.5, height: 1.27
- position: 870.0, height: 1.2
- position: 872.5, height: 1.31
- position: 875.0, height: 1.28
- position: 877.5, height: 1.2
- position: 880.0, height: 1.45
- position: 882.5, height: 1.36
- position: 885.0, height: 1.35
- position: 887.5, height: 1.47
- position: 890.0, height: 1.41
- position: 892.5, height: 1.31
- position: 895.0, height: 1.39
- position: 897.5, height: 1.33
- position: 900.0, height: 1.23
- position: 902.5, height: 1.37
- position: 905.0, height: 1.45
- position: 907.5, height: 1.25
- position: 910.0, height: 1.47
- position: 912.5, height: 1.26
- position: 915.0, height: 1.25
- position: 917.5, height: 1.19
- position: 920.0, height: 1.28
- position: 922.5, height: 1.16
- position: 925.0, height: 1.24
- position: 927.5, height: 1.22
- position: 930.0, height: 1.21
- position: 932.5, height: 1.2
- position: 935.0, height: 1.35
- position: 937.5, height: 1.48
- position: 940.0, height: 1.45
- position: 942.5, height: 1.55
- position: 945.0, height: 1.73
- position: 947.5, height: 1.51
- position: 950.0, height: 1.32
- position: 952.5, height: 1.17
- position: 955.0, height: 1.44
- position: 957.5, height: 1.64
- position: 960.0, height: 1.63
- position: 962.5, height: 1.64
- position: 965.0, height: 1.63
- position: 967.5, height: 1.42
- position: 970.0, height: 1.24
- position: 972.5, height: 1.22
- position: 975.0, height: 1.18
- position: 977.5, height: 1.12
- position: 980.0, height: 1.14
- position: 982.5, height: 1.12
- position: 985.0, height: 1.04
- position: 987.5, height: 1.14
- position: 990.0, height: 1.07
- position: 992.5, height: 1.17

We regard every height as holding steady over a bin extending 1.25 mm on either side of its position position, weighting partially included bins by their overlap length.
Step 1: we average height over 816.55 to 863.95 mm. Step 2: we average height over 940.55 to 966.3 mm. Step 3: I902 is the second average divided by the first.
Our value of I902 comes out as 1.19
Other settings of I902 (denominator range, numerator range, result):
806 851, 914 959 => 1.04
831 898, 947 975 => 1.11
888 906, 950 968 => 1.10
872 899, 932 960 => 1.08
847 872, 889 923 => 1.06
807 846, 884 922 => 1.01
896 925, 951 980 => 1.07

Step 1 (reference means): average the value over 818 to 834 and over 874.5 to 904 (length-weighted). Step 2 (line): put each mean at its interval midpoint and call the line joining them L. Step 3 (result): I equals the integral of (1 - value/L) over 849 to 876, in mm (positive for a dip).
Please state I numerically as 1.9 mm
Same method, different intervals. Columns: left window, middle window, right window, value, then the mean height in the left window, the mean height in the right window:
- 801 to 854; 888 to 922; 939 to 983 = 1.0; 1.31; 1.4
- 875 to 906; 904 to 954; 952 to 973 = 2.8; 1.36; 1.47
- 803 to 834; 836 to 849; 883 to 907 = 1.1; 1.34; 1.36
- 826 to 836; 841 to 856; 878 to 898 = 0.9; 1.3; 1.38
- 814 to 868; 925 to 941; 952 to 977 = 0.9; 1.28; 1.42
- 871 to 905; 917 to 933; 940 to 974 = 2.2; 1.35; 1.47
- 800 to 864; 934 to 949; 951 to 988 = -2.2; 1.3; 1.32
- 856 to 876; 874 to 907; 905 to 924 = -2.4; 1.25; 1.28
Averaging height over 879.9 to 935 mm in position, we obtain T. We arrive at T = 1.31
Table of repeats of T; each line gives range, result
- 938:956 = 1.45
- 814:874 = 1.28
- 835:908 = 1.29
